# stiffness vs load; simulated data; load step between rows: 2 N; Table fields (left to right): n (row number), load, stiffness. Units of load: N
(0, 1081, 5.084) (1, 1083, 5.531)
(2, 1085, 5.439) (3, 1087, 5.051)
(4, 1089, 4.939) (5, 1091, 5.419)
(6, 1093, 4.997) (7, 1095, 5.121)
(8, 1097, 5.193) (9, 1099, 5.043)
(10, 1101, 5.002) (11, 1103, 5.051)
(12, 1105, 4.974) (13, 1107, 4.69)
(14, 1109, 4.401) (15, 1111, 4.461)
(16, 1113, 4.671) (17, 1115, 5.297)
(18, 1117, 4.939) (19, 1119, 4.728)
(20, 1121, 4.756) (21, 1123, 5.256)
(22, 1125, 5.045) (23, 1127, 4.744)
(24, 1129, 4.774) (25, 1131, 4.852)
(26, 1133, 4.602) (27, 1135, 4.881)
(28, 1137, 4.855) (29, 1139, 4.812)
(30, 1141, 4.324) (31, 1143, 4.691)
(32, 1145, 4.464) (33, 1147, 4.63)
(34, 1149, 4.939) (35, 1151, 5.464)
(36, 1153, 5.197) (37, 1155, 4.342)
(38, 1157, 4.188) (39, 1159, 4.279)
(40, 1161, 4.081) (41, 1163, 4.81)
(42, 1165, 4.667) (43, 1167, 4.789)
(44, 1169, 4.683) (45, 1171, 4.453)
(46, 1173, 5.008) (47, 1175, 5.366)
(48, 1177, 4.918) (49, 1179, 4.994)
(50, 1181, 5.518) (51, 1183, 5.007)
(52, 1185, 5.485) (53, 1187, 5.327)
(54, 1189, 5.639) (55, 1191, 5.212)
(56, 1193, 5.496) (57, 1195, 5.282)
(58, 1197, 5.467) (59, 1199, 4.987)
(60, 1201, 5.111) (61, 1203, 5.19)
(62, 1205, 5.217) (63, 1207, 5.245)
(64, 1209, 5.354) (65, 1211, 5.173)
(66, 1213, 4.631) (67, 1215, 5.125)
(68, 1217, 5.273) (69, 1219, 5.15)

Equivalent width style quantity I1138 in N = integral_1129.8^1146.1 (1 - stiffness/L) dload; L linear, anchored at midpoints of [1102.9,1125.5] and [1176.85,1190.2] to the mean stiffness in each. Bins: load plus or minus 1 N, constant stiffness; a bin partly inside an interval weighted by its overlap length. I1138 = 1.0 N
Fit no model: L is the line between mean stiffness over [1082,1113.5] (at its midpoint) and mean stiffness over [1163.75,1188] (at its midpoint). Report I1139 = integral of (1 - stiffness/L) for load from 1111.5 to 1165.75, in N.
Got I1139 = 2.8 N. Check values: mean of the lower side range 5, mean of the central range 4.75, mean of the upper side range 5.02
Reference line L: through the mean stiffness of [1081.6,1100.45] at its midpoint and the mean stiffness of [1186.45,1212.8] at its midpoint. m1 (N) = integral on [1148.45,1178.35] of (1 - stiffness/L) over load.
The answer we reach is 2.8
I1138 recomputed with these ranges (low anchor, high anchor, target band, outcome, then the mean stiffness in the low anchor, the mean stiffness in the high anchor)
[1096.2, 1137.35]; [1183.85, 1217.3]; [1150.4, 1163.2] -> 1.2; 4.87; 5.25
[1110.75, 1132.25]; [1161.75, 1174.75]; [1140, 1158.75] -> 0.5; 4.88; 4.76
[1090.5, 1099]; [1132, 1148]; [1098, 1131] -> 0.5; 5.15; 4.66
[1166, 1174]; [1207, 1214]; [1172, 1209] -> -2.6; 4.73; 5.08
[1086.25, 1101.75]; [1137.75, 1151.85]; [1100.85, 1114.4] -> 0.7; 5.1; 4.75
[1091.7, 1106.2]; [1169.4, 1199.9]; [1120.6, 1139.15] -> 0.9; 5.06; 5.2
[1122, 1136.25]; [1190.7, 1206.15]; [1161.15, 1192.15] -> 0.6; 4.88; 5.25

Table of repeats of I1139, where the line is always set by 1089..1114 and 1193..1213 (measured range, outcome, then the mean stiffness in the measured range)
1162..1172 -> 0.83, 4.68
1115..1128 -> 0.09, 4.94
